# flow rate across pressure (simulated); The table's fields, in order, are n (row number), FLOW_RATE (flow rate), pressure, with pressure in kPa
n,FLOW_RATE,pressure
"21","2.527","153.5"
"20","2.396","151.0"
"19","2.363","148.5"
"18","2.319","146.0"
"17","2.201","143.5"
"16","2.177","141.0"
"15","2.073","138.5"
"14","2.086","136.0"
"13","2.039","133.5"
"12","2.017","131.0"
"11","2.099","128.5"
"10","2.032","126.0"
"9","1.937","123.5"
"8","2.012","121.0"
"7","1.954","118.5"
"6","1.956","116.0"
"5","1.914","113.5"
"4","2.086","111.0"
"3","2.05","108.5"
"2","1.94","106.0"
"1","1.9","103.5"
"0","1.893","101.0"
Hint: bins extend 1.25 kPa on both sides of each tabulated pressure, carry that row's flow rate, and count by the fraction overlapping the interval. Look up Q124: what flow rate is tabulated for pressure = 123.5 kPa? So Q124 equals 1.937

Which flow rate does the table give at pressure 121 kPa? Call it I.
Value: 2.012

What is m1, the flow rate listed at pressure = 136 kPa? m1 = 2.086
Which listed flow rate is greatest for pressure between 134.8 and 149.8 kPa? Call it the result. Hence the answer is 2.363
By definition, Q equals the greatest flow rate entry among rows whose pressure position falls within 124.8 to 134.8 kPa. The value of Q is 2.099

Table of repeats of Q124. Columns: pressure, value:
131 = 2.017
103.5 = 1.9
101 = 1.893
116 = 1.956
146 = 2.319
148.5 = 2.363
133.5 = 2.039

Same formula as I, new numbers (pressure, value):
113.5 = 1.914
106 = 1.94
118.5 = 1.954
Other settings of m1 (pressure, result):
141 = 2.177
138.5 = 2.073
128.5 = 2.099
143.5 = 2.201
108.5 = 2.05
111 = 2.086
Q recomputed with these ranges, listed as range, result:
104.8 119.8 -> 2.086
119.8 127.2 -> 2.032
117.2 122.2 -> 2.012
